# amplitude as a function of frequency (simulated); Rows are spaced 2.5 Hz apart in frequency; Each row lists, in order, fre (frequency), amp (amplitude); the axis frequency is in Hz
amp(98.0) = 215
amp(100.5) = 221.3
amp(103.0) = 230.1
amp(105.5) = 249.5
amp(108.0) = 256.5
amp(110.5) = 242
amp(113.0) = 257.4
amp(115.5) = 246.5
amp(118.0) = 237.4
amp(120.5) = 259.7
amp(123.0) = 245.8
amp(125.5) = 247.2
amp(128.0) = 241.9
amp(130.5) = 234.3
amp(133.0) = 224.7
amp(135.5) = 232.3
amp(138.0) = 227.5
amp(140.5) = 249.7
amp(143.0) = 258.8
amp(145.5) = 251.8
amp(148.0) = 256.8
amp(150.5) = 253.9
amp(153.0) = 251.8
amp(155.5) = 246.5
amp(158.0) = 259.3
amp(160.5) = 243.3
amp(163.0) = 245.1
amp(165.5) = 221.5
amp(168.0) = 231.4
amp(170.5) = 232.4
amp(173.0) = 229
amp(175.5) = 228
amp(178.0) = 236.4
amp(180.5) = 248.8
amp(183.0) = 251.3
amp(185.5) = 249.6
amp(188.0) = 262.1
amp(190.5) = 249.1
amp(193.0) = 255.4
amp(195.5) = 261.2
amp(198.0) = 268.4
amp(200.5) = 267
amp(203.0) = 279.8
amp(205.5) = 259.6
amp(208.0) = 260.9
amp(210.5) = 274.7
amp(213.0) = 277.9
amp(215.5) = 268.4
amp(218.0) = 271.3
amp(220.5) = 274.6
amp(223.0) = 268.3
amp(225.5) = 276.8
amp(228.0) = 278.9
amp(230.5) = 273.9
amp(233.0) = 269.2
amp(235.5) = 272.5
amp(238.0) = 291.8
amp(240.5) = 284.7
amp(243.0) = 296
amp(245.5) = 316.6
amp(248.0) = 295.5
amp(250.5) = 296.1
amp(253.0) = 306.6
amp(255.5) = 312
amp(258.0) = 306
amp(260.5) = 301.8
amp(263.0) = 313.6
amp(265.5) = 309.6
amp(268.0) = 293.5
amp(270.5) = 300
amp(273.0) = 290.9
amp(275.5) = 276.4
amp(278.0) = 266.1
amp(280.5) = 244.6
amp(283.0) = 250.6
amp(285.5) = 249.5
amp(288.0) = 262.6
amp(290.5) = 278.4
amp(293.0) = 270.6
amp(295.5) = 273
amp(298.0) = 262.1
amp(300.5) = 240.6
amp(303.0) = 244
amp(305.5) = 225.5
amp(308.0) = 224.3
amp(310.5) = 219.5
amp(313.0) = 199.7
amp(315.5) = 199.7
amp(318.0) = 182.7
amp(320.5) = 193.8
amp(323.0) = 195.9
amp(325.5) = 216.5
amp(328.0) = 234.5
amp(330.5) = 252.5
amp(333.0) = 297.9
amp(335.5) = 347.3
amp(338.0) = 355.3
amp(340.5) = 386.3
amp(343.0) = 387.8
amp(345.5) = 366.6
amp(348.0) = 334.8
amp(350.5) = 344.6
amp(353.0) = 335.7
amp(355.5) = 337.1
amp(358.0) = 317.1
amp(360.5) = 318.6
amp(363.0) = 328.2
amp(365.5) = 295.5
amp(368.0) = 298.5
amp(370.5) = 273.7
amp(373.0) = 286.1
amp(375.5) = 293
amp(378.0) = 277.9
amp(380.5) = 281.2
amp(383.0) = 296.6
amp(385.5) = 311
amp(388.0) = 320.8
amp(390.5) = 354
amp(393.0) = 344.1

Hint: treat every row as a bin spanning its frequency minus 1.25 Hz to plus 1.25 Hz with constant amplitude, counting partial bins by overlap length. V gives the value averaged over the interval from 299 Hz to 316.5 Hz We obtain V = 223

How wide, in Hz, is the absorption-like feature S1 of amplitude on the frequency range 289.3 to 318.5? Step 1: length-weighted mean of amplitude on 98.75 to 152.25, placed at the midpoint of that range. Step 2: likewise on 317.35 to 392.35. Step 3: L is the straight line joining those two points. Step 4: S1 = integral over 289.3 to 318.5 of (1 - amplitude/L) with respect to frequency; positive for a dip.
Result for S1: 5.3 Hz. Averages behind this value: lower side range 244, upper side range 302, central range 236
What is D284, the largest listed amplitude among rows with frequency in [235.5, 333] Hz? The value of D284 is 316.6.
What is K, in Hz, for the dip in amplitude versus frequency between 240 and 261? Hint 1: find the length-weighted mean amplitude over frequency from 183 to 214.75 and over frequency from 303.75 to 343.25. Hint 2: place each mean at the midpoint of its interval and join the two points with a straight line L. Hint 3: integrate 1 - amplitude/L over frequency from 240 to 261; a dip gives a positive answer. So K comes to -3.47 Hz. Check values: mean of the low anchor 263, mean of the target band 302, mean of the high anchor 254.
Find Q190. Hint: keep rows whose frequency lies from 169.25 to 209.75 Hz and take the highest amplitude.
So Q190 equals 279.8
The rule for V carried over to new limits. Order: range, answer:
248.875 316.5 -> 268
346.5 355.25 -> 339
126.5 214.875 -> 249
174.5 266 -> 276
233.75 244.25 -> 285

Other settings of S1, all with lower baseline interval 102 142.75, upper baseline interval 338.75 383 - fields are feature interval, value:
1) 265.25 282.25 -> 0.69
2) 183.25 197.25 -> 0.51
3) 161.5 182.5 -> 1.99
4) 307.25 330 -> 7.31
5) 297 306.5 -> 1.85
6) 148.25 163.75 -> 0.21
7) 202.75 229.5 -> 0.20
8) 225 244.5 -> -0.09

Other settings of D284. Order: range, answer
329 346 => 387.8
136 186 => 259.3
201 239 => 291.8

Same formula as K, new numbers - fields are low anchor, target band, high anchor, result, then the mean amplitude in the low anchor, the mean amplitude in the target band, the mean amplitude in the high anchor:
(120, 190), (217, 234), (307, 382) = -0.91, 243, 273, 286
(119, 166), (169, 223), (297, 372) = -0.50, 245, 258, 281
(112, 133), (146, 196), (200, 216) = 2.61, 245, 246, 270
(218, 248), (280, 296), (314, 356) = 1.41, 282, 262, 291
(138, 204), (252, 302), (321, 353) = 1.10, 249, 280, 308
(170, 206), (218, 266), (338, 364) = -1.27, 252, 291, 346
